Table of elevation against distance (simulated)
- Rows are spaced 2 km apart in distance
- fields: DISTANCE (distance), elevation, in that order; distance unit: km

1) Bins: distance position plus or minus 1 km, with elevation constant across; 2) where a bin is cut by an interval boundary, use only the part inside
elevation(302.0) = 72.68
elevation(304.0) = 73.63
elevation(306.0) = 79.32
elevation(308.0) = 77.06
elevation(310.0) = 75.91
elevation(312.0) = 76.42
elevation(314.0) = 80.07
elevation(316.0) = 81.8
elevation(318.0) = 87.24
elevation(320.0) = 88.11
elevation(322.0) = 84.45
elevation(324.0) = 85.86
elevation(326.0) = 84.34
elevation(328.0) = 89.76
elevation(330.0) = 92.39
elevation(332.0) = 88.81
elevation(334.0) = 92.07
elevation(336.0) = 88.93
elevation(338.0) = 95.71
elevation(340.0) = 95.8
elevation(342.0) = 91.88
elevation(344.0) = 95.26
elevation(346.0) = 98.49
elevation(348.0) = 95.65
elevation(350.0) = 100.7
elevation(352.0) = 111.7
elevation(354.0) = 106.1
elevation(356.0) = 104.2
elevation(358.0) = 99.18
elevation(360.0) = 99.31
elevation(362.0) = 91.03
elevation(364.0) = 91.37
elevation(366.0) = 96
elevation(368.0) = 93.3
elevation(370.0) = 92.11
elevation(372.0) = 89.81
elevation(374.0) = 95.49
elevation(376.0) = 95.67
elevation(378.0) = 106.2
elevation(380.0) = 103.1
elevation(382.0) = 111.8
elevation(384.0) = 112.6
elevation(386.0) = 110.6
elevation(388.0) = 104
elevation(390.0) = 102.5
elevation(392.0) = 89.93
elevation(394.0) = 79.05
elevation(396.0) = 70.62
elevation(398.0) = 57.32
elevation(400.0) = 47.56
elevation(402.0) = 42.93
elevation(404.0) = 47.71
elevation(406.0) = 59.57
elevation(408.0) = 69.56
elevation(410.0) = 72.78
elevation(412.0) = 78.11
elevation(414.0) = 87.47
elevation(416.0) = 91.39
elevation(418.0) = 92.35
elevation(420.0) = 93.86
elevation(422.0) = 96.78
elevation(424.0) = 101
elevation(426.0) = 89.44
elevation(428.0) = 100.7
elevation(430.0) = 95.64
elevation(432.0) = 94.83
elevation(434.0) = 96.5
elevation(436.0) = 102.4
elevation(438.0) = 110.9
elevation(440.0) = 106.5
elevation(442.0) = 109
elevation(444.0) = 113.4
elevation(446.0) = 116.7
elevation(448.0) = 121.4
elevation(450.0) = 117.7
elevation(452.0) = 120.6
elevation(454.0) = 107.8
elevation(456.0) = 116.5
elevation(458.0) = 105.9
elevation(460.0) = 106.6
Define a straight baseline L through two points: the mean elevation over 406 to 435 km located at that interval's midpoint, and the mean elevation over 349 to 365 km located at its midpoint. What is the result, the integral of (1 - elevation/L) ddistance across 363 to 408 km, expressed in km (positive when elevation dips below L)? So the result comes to 4.6 km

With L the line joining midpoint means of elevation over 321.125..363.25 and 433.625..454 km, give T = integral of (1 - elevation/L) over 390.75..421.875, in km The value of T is 9.6 km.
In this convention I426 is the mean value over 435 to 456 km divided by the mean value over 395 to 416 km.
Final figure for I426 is 1.7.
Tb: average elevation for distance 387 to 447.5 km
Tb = 87.6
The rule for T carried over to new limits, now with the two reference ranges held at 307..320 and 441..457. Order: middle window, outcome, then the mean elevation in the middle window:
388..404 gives 4.83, 70.7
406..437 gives 5.32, 89.8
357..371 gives -0.18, 94.6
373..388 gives -1.11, 105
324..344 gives -1.24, 91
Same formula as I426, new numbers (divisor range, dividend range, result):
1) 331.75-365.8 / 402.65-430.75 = 0.86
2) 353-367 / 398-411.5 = 0.59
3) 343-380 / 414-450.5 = 1.04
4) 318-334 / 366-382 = 1.11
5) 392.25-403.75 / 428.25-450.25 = 1.76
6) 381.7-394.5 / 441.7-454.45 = 1.14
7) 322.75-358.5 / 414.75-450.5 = 1.08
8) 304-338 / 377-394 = 1.22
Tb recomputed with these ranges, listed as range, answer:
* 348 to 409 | 89.5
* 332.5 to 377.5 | 96.4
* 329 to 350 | 93.8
